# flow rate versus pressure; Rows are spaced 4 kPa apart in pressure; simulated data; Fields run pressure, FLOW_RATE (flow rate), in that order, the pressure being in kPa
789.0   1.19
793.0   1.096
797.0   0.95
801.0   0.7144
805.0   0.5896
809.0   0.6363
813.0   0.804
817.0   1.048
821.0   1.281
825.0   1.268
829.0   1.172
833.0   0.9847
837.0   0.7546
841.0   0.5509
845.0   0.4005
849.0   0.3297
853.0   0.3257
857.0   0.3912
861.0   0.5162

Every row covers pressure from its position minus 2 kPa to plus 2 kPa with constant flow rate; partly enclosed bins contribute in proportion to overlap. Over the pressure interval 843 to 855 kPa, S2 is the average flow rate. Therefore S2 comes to 0.352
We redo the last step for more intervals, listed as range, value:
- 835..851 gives 0.509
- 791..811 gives 0.797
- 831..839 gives 0.87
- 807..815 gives 0.72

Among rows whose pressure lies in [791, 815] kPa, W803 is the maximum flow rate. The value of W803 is 1.096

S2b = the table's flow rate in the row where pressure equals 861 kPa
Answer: 0.5162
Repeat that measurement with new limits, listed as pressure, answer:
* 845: 0.4005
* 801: 0.7144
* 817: 1.048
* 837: 0.7546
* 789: 1.19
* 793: 1.096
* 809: 0.6363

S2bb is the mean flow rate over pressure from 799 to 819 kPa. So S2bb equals 0.758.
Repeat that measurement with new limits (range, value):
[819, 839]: 1.09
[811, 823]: 1.04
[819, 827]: 1.27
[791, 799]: 1.02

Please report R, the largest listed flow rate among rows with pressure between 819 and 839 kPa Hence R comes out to 1.281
